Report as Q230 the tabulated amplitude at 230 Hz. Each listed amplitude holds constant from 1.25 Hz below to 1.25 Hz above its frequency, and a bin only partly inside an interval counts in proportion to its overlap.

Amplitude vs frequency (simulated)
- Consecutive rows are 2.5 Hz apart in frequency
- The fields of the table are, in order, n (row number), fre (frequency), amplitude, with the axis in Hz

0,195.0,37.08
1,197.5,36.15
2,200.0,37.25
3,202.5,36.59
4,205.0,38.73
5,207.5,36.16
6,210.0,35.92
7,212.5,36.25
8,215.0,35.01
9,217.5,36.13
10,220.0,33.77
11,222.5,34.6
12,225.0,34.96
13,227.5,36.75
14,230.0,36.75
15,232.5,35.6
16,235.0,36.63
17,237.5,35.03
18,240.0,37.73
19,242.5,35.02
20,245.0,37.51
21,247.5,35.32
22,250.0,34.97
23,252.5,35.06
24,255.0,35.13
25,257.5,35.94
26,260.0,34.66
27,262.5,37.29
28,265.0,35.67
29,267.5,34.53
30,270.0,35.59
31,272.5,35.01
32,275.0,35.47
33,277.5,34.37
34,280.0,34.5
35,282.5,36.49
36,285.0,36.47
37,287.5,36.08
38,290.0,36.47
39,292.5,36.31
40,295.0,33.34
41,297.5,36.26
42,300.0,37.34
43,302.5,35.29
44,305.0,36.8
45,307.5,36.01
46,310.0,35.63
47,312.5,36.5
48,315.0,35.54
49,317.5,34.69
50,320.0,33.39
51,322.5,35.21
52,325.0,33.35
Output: 36.75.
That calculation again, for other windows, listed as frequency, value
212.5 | 36.25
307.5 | 36.01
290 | 36.47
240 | 37.73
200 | 37.25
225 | 34.96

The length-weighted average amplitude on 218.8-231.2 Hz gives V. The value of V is 35.4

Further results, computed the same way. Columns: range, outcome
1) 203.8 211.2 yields 36.9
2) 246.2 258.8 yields 35.3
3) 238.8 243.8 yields 36.4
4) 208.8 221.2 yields 35.4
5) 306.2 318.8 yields 35.7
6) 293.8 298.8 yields 34.8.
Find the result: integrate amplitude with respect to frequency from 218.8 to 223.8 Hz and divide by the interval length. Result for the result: 34.2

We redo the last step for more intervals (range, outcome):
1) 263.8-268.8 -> 35.1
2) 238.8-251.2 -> 36.1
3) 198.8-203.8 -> 36.9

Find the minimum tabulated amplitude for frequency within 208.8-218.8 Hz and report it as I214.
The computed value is 35.01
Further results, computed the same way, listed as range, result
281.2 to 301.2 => 33.34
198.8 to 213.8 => 35.92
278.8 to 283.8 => 34.5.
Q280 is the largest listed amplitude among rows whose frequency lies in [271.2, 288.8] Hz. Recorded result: 36.49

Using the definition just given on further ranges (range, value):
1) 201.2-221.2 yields 38.73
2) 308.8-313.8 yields 36.5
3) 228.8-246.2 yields 37.73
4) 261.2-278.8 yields 37.29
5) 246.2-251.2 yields 35.32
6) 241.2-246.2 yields 37.51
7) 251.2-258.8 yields 35.94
